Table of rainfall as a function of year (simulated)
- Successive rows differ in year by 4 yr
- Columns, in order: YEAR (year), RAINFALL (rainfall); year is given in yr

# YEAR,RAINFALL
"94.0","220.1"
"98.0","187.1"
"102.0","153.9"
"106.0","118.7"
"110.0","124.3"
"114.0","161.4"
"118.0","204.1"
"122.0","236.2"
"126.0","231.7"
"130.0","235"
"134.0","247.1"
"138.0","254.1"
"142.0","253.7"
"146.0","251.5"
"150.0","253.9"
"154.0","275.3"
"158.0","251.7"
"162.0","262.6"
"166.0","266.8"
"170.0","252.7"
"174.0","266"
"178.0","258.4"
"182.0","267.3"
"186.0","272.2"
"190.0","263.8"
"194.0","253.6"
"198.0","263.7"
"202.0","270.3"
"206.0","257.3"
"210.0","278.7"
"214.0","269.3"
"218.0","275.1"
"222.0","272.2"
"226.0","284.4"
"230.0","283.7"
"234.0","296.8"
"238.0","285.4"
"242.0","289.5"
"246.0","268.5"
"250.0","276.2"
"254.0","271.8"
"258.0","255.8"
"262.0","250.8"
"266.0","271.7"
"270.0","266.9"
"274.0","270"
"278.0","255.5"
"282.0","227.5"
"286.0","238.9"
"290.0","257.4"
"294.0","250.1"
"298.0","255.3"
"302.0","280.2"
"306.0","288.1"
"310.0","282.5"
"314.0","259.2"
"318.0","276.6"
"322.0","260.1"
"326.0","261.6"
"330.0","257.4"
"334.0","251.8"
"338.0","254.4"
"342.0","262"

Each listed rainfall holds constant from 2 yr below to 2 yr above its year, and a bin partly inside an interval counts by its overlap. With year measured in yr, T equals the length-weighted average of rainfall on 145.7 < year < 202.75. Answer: 262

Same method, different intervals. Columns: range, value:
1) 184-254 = 274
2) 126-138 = 242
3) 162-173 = 261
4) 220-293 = 268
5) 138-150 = 253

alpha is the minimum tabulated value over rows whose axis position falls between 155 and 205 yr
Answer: 251.7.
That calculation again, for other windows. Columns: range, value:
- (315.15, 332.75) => 257.4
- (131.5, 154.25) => 247.1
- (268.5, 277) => 266.9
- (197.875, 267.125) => 250.8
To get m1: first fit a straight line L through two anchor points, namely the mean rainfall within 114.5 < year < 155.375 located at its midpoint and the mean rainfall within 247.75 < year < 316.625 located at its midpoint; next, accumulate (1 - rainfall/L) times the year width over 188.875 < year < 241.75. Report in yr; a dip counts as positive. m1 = -4.50 yr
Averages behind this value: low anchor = 241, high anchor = 262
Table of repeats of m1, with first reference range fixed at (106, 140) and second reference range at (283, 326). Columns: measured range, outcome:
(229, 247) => -3.2 yr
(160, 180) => -3.6 yr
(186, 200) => -2.1 yr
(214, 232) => -3.0 yr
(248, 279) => -1.8 yr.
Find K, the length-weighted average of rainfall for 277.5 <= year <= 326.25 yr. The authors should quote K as 261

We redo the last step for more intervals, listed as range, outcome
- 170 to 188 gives 264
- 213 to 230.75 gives 277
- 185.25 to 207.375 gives 263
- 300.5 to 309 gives 284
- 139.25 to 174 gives 259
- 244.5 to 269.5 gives 266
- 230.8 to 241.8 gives 290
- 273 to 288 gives 247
